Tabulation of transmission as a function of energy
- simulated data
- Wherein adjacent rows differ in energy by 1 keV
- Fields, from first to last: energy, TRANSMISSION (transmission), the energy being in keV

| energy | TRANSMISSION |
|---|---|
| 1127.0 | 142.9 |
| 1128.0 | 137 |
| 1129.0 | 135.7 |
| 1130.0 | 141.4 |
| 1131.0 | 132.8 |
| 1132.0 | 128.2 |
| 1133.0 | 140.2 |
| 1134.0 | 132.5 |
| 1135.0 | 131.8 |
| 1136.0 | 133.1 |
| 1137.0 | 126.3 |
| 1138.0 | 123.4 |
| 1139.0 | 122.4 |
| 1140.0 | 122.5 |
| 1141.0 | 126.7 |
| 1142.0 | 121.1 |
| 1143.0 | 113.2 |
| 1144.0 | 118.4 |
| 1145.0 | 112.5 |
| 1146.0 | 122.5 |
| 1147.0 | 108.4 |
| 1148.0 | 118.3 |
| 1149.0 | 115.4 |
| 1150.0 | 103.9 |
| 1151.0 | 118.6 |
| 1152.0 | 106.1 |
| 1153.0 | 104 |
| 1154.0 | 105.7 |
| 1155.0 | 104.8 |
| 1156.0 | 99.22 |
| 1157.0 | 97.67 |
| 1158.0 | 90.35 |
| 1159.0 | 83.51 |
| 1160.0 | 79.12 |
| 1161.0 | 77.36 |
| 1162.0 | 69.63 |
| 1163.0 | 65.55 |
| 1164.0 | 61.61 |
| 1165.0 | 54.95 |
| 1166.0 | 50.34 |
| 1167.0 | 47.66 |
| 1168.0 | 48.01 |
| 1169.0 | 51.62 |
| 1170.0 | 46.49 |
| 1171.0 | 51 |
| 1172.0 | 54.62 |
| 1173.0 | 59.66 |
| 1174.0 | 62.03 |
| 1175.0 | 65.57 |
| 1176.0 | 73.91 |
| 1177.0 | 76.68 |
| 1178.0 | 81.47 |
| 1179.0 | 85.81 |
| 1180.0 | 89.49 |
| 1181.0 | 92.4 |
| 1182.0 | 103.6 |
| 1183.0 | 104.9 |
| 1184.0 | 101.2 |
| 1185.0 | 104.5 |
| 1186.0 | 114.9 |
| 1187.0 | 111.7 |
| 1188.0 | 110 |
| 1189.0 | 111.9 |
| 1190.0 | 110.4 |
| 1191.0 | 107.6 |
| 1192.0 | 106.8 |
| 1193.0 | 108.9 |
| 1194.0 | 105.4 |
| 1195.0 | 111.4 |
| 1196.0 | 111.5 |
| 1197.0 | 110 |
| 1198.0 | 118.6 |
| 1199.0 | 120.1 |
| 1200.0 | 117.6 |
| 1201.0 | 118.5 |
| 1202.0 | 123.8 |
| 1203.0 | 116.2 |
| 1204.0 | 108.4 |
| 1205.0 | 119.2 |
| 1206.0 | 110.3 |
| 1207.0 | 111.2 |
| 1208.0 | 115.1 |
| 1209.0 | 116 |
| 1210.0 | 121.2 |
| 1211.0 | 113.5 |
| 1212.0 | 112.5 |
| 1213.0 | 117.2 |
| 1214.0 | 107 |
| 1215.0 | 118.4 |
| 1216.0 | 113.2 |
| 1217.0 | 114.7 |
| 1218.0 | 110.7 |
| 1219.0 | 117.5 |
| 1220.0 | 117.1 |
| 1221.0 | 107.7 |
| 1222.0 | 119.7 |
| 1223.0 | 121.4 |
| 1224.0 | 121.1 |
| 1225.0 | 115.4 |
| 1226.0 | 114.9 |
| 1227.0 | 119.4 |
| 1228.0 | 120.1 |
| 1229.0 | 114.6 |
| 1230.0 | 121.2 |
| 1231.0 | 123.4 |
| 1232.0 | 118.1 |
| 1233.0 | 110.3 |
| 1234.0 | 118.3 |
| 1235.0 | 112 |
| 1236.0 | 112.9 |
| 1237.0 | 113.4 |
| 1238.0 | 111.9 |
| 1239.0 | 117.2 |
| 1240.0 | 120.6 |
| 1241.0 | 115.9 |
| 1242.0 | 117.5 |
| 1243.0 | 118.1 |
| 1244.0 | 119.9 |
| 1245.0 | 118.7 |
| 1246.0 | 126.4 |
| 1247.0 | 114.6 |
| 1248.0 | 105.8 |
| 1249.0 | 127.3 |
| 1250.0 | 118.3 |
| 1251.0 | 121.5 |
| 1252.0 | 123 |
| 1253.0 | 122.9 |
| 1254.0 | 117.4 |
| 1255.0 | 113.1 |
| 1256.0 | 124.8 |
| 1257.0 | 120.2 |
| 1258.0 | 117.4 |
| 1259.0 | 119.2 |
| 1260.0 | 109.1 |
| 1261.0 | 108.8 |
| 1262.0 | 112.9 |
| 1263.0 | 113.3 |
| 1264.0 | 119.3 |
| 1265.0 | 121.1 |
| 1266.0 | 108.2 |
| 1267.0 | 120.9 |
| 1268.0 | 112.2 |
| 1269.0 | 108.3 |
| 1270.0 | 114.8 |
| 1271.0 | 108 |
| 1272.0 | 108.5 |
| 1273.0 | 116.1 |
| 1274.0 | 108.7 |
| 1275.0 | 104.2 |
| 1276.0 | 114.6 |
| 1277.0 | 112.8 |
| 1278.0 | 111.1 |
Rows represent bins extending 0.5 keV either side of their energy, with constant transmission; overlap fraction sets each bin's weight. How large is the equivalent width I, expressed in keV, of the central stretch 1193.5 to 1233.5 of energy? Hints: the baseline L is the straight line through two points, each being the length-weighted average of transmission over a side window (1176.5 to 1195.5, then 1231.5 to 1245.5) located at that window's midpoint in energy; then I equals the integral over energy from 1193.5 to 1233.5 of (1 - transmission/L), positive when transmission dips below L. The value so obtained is -2.3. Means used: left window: 102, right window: 116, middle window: 116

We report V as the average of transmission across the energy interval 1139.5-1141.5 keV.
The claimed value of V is 125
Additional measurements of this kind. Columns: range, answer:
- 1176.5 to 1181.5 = 85.2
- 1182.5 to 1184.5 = 103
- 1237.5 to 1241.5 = 116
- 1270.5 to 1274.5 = 110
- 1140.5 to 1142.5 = 124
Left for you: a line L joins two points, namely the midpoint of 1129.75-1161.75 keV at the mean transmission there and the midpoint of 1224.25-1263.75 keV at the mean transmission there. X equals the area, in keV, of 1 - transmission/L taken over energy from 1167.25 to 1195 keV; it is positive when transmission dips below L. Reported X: 6.8 keV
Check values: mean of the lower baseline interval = 114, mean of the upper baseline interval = 117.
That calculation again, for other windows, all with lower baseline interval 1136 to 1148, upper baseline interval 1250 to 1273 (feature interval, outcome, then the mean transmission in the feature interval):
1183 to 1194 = 0.9 keV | 108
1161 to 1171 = 5.3 keV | 56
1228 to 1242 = 0.1 keV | 116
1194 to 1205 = 0.3 keV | 115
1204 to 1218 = 0.4 keV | 114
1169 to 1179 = 4.6 keV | 64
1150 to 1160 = 1.6 keV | 100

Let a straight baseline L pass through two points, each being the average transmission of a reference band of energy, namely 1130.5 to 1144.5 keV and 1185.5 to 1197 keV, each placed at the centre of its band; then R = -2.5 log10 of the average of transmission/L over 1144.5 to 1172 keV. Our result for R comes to 0.390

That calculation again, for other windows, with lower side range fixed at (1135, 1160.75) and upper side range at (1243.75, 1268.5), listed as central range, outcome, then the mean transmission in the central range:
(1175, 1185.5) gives 0.25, 90.2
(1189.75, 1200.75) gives 0.02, 112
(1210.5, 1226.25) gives 0.00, 115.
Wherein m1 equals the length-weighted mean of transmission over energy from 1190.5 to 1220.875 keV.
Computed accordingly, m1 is 114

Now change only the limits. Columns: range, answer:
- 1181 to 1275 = 115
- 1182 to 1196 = 108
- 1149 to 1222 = 96.9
